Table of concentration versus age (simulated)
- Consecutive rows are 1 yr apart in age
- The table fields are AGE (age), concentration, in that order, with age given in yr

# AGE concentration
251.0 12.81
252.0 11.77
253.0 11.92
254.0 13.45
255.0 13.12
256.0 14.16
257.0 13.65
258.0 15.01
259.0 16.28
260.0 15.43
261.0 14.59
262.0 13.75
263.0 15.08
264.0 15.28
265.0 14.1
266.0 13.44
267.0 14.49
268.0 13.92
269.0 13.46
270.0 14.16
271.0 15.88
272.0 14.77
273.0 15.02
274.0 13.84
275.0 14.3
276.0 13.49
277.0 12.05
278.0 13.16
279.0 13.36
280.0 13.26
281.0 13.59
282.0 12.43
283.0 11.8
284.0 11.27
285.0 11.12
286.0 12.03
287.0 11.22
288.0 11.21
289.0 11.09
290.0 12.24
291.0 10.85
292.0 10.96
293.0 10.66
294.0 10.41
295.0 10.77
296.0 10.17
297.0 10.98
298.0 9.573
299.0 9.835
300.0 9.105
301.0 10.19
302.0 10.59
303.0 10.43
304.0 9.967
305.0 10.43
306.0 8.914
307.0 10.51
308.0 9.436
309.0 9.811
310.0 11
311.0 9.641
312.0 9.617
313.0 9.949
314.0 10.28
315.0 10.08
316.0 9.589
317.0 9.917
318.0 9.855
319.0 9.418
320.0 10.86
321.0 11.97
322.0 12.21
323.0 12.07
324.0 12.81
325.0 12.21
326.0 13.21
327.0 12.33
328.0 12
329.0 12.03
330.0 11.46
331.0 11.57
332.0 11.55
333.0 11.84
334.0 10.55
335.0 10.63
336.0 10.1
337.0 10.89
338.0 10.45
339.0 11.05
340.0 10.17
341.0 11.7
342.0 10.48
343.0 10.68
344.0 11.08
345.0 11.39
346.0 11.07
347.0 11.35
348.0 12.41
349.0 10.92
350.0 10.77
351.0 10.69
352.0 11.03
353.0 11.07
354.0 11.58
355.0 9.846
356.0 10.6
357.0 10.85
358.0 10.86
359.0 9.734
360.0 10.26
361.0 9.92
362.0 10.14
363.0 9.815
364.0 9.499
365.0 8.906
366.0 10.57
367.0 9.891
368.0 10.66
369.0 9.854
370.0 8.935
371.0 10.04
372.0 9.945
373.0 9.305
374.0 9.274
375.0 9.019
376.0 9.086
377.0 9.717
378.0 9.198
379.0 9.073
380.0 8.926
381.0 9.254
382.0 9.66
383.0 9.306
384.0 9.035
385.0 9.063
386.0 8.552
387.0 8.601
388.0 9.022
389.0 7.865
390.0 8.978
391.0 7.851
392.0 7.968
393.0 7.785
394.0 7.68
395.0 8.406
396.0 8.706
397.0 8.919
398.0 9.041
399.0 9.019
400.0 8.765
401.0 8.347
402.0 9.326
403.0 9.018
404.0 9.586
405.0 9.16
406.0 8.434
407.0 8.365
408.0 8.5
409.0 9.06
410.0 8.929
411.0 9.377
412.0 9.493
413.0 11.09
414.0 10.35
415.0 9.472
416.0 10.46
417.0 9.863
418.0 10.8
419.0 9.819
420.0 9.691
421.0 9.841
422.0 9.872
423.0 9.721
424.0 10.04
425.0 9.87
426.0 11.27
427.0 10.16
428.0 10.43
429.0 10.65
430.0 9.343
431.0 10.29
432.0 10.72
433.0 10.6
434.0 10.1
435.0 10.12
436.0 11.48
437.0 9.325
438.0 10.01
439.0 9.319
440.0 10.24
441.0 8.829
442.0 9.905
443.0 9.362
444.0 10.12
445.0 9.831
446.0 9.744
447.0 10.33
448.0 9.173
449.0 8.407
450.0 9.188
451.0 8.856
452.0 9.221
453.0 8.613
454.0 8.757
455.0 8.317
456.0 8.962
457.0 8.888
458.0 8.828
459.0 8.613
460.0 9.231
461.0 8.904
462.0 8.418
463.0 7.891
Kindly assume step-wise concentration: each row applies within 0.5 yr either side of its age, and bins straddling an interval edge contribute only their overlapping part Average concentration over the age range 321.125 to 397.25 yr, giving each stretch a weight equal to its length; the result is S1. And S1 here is 10.2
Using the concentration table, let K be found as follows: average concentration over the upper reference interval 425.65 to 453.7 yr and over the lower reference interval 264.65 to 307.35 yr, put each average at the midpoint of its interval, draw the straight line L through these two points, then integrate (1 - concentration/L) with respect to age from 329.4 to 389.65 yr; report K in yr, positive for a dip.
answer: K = 4.3 yr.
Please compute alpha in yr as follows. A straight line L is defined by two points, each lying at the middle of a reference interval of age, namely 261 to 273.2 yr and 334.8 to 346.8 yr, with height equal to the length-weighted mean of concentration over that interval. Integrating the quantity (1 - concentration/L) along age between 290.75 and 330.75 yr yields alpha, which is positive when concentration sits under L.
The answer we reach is 5.2 yr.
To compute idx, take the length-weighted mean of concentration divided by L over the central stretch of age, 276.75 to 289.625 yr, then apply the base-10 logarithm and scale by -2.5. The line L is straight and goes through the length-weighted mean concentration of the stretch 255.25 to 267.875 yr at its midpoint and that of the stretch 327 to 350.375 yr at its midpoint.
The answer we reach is 0.13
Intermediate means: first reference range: 14.6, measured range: 12.1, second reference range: 11.2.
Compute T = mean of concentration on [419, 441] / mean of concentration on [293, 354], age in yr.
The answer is 0.94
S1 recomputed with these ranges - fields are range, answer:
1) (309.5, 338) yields 11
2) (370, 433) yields 9.34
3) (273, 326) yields 11.1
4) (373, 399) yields 8.81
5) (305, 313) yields 9.89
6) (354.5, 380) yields 9.78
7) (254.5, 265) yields 14.6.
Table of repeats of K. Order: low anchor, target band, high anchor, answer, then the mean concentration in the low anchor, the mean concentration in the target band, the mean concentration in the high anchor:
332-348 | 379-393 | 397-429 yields 1.9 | 11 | 8.75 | 9.59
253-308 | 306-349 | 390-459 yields 1.9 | 12.5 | 11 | 9.43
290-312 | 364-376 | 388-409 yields -0.7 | 10.2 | 9.64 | 8.61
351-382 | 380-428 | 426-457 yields 2.8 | 9.9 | 9.23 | 9.69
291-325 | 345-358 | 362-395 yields -1.9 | 10.4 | 11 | 9.14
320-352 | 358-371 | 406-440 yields 1.2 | 11.4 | 9.89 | 9.93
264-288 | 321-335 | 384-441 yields -0.1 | 13.3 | 11.9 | 9.43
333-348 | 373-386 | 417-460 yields 1.5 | 10.9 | 9.2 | 9.7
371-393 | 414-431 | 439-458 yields -1.8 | 8.98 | 10.1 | 9.25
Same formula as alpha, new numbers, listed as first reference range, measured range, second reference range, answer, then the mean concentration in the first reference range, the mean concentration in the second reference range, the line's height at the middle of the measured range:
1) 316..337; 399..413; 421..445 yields 1.8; 11.4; 10.1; 10.4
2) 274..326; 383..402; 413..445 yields 3.3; 11.1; 10.1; 10.4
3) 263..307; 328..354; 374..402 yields -2.0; 12.1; 8.79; 10.3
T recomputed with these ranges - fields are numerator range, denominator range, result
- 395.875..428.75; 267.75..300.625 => 0.79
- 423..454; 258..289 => 0.72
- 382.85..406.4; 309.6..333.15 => 0.78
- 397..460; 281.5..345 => 0.88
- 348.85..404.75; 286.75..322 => 0.91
